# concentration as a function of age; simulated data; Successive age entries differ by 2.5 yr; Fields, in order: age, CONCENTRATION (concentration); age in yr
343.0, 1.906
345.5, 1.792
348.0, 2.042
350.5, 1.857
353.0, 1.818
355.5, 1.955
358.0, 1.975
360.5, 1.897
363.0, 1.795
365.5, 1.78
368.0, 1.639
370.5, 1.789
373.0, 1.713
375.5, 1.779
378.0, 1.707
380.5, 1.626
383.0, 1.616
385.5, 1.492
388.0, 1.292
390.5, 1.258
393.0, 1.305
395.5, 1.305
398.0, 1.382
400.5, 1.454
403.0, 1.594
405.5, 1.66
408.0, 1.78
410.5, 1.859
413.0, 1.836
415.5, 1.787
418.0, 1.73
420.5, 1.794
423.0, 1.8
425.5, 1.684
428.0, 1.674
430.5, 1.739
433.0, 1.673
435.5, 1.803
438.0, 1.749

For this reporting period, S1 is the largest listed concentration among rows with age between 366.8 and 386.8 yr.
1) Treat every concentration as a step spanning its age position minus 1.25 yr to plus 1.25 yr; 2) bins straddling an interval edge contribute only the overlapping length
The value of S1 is 1.789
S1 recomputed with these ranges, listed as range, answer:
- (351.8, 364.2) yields 1.975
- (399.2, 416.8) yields 1.859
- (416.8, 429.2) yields 1.8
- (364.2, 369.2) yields 1.78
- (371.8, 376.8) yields 1.779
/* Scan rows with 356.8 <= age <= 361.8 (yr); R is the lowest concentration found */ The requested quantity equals 1.897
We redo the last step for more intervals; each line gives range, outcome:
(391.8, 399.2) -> 1.305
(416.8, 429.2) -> 1.674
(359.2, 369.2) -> 1.639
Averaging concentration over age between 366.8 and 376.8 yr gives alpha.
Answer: 1.73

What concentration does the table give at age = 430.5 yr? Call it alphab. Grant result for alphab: 1.739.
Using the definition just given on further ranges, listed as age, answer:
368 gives 1.639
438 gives 1.749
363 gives 1.795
